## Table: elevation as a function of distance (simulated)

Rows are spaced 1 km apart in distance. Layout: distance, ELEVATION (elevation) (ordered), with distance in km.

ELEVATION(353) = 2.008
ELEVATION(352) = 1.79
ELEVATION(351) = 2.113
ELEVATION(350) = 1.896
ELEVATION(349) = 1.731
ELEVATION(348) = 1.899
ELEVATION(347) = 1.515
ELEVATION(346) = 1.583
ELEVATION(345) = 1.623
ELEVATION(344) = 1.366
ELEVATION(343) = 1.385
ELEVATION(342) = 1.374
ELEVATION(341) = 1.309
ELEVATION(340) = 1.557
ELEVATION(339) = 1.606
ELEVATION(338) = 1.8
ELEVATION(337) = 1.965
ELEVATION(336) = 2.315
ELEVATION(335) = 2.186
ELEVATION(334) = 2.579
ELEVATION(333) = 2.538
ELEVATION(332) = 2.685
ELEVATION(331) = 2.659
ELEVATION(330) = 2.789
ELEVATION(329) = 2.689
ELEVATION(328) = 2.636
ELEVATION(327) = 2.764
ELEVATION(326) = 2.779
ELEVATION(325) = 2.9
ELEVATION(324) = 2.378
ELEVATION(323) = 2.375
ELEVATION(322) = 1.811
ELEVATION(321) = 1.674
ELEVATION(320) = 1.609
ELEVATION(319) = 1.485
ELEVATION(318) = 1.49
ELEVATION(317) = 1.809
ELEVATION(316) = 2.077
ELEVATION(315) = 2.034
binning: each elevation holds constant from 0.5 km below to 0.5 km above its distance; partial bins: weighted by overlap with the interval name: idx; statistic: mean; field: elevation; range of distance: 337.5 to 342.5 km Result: 1.53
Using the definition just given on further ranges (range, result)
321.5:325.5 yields 2.37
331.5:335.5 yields 2.5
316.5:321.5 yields 1.61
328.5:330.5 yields 2.74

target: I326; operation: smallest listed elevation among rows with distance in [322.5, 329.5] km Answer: 2.375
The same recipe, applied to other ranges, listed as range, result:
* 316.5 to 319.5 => 1.485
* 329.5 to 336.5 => 2.186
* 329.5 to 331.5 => 2.659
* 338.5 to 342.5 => 1.309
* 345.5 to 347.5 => 1.515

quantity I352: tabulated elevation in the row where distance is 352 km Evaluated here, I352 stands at 1.79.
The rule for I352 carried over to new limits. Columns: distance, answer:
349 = 1.731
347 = 1.515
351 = 2.113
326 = 2.779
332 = 2.685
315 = 2.034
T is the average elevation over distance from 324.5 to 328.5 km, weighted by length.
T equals 2.77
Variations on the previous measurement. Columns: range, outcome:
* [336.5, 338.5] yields 1.88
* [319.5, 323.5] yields 1.87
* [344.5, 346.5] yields 1.6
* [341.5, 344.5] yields 1.38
